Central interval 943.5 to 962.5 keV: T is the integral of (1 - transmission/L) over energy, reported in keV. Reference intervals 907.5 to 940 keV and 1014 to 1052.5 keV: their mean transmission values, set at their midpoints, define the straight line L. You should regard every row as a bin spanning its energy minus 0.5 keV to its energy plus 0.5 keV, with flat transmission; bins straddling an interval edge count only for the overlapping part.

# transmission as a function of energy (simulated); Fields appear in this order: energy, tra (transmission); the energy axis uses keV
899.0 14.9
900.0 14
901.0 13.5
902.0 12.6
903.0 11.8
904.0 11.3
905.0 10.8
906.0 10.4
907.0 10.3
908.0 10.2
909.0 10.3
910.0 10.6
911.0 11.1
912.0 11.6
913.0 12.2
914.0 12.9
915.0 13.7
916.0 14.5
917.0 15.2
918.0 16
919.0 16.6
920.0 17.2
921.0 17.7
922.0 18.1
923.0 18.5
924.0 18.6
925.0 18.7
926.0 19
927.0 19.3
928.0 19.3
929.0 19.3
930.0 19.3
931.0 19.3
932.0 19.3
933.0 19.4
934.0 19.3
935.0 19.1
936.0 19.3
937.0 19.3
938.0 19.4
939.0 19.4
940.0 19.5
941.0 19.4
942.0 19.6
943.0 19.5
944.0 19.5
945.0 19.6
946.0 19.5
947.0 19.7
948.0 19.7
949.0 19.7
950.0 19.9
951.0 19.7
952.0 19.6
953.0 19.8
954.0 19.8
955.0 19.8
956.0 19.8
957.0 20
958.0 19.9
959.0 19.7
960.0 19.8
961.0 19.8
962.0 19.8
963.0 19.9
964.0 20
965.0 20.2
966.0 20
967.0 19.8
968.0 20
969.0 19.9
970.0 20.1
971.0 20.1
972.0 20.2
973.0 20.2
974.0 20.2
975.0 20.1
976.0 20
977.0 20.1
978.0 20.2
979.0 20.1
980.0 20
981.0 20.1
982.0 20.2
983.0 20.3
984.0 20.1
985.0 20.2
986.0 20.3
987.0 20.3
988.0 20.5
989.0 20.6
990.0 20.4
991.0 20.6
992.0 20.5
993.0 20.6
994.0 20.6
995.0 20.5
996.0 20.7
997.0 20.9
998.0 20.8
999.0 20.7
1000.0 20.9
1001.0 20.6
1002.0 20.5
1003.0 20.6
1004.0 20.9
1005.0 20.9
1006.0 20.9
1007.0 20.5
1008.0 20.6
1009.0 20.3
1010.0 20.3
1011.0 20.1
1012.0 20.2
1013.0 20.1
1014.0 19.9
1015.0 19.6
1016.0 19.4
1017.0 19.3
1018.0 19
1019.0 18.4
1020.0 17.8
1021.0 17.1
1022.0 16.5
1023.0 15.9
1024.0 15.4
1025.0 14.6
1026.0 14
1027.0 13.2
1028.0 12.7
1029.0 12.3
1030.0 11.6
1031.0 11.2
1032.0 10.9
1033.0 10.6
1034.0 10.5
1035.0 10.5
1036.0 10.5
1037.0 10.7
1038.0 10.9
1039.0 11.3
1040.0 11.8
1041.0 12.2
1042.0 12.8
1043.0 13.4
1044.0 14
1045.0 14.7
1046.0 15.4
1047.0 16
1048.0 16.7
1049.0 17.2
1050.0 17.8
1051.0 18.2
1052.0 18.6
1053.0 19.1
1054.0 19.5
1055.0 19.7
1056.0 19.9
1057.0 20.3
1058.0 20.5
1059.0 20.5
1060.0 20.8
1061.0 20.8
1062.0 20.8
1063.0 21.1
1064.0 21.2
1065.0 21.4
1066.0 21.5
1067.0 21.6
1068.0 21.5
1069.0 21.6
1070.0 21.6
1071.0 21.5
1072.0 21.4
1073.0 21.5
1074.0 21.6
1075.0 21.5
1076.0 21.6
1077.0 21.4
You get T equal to -4.2 keV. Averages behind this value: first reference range 16.7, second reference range 14.6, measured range 19.7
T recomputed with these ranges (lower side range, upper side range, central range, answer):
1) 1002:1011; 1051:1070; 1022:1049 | 9.95 keV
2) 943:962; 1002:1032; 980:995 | -1.43 keV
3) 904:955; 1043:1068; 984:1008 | -3.27 keV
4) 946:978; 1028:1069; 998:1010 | -1.67 keV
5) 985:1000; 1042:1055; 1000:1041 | 5.41 keV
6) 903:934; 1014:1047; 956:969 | -4.39 keV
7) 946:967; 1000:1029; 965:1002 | -2.17 keV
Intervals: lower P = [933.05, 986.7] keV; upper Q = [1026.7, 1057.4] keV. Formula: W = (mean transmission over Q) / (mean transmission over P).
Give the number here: 0.72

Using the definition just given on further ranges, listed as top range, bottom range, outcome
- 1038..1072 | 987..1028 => 0.95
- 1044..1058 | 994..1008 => 0.86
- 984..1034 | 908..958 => 1.03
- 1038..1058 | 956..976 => 0.81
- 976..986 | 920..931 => 1.08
